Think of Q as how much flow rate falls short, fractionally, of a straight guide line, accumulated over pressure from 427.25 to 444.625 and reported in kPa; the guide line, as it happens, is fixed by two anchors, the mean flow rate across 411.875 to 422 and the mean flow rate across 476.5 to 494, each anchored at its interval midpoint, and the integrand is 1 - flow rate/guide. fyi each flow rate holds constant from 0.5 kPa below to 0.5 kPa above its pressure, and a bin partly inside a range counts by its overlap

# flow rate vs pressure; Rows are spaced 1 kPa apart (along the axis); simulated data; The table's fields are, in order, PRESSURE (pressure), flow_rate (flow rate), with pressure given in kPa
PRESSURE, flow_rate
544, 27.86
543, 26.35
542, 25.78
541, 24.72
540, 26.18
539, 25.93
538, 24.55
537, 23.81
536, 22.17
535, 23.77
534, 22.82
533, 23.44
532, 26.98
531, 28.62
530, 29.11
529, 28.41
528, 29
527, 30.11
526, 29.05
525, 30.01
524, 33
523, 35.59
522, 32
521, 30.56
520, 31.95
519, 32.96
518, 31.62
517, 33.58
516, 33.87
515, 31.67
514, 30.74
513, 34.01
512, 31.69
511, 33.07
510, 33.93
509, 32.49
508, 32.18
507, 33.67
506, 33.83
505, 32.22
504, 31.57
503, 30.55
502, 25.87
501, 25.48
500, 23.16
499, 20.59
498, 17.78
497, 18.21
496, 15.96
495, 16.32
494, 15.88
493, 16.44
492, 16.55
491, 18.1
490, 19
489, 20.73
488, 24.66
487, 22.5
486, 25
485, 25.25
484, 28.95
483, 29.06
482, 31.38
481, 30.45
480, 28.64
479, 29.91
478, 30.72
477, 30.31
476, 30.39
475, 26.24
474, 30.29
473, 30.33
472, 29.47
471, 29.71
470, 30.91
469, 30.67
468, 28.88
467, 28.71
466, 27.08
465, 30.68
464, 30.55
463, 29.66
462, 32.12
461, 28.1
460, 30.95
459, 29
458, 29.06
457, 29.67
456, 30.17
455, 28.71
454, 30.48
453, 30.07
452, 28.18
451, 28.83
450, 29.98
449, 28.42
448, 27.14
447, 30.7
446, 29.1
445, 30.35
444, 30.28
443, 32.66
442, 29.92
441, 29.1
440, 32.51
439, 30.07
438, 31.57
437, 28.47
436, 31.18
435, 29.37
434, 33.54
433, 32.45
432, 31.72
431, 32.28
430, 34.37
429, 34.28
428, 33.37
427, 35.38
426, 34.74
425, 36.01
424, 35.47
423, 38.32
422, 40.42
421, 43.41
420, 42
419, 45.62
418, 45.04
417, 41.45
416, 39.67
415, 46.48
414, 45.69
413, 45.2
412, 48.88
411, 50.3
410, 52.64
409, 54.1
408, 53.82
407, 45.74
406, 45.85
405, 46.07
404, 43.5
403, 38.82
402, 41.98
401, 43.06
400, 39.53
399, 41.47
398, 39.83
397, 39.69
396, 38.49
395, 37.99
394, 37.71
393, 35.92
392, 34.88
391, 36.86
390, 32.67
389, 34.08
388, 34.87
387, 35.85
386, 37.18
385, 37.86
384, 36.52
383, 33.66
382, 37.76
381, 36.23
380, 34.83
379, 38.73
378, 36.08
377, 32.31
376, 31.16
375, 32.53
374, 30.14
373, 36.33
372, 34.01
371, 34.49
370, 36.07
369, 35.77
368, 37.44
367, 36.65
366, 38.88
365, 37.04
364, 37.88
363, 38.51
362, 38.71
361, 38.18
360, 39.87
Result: 3.2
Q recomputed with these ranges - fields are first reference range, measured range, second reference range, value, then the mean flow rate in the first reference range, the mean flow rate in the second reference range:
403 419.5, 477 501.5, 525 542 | 7.76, 46.6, 26.3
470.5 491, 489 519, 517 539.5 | 1.56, 27.4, 28.5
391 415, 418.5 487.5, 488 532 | 9.54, 43.5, 27.7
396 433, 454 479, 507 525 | 4.93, 41.7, 32.6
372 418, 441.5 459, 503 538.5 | 2.96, 39.9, 30.2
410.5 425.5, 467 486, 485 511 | -0.07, 42.9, 24.3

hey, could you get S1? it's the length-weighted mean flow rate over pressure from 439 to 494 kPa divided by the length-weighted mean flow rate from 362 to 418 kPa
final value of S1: 0.72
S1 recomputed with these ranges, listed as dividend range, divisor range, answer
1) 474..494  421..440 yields 0.75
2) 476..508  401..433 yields 0.60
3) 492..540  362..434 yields 0.72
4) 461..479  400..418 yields 0.65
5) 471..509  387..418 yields 0.61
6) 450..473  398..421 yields 0.66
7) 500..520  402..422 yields 0.69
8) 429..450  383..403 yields 0.82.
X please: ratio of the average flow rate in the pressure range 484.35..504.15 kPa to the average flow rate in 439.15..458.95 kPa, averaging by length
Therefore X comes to 0.72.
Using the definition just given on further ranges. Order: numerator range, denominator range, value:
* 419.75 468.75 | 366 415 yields 0.80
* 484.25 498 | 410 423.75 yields 0.45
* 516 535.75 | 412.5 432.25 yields 0.76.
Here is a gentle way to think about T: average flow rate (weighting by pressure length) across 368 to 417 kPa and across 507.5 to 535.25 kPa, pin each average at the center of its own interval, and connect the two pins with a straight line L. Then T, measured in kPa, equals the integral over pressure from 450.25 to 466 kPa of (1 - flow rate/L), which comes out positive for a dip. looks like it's 2.38 kPa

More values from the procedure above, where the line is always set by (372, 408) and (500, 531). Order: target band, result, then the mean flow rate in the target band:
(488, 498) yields 4.5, 17.8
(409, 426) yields -3.4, 43.6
